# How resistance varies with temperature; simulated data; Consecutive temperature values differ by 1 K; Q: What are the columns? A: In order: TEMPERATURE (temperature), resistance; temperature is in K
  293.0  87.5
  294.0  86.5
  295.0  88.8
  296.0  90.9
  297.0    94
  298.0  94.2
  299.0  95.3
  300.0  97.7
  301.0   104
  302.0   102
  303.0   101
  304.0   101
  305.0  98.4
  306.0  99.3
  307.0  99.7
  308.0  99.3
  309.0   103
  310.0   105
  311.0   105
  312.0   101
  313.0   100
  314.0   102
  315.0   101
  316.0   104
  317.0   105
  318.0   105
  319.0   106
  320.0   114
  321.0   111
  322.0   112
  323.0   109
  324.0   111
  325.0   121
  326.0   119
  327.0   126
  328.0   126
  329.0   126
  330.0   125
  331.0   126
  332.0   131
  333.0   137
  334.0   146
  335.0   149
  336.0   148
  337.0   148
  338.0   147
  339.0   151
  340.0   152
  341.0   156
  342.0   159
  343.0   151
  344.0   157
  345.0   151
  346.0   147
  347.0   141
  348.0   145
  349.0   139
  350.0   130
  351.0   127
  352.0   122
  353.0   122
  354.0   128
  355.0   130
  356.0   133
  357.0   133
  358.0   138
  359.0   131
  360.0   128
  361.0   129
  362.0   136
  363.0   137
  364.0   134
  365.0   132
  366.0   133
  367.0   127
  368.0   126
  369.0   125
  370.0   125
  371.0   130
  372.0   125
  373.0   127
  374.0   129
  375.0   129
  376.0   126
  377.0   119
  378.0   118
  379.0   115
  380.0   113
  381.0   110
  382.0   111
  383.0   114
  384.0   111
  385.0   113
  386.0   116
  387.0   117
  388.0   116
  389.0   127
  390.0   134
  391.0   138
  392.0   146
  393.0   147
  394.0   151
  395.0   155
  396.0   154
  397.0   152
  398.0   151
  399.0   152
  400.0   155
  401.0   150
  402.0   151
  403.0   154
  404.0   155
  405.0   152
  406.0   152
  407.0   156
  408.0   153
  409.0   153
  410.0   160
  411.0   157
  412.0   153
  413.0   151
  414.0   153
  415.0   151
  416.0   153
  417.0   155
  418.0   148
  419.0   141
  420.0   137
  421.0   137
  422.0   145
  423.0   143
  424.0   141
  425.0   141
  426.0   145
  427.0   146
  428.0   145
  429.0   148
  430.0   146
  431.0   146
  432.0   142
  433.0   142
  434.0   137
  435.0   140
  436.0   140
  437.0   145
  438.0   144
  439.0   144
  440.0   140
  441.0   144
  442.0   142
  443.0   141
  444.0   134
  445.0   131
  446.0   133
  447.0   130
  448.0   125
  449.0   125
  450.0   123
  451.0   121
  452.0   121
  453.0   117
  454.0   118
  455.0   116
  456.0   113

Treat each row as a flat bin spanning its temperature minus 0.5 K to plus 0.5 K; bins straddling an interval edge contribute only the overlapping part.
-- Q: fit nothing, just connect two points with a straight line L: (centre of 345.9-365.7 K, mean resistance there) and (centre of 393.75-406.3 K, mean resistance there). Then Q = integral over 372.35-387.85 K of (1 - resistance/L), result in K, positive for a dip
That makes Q 2.8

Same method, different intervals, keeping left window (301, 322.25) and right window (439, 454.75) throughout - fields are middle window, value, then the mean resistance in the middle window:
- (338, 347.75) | -3.7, 151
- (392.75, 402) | -2.4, 152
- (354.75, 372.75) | -2.7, 131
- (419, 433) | -1.9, 143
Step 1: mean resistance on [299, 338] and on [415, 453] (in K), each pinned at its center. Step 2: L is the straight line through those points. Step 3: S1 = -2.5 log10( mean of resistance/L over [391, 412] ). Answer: -0.155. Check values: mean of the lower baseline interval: 114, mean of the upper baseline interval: 139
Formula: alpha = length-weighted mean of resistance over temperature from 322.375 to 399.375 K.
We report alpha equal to 133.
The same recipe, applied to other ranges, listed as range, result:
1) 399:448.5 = 146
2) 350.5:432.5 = 137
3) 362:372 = 130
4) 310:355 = 128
